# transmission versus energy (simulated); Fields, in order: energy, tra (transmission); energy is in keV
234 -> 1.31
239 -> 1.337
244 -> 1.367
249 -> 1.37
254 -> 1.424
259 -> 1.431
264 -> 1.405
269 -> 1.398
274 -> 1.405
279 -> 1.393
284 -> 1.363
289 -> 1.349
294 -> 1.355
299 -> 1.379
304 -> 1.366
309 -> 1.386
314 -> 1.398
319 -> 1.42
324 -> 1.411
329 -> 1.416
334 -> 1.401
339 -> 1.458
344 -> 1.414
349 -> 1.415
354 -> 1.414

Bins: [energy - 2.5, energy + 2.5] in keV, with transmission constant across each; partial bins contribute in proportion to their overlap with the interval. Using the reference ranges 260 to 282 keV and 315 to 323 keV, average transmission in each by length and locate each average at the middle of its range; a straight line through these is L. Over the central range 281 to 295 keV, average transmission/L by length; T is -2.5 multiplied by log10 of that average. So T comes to 0.04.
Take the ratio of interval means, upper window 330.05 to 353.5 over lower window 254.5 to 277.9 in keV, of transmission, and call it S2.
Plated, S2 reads 1.0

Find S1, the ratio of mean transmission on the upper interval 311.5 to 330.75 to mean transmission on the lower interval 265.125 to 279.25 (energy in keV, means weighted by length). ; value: 1.0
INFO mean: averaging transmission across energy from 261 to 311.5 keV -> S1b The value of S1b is 1.38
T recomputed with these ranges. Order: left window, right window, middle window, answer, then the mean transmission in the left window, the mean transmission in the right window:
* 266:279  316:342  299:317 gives 0.02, 1.4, 1.42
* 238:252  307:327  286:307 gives 0.02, 1.36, 1.4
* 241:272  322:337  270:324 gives 0.02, 1.4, 1.41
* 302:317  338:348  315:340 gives -0.01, 1.39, 1.43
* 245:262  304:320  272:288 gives 0.01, 1.4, 1.39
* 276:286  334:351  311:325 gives 0.00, 1.38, 1.43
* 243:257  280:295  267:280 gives -0.02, 1.39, 1.36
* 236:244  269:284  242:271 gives -0.03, 1.34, 1.39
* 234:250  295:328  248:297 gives -0.02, 1.35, 1.39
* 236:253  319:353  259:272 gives -0.02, 1.36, 1.42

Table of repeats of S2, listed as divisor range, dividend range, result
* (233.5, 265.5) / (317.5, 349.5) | 1.03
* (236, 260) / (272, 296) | 0.99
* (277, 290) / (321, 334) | 1.03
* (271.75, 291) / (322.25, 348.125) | 1.03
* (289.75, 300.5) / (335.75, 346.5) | 1.05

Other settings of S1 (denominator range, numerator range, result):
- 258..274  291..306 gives 0.97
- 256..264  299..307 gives 0.96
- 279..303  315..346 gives 1.04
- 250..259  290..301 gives 0.96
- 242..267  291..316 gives 0.98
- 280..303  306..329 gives 1.03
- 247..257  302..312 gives 0.98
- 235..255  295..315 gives 1.01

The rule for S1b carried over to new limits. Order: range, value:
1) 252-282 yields 1.41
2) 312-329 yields 1.41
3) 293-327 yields 1.39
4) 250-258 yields 1.42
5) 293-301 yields 1.37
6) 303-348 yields 1.41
